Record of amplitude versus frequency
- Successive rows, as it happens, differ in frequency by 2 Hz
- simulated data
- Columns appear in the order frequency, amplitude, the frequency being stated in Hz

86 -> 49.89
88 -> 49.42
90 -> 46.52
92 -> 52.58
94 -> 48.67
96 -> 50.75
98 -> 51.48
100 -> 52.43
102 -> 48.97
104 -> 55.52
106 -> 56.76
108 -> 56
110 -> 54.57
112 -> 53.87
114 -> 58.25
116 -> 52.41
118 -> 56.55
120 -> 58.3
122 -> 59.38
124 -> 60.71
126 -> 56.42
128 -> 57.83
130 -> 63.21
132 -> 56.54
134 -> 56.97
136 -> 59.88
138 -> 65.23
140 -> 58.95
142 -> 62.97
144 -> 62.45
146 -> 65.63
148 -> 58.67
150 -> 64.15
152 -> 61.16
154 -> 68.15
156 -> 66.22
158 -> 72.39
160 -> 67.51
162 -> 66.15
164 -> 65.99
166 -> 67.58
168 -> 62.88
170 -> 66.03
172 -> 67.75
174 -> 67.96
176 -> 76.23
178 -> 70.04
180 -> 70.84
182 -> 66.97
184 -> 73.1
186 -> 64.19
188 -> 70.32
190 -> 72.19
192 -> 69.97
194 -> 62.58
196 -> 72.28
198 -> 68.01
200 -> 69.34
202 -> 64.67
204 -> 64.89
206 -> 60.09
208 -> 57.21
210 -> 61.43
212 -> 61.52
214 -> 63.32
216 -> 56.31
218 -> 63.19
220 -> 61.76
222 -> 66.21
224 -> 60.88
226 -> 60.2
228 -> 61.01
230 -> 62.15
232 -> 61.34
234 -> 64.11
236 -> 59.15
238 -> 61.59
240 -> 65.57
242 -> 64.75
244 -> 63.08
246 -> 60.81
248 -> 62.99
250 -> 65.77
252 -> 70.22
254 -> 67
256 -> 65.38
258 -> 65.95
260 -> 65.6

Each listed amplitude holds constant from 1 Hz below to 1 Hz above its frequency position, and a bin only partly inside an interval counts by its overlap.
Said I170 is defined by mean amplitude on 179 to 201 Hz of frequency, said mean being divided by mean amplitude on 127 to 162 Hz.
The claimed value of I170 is 1.10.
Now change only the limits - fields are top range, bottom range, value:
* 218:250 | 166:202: 0.91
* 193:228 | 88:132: 1.15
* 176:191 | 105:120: 1.26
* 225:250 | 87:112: 1.20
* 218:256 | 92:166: 1.07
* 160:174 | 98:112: 1.23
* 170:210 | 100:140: 1.18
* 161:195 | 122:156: 1.11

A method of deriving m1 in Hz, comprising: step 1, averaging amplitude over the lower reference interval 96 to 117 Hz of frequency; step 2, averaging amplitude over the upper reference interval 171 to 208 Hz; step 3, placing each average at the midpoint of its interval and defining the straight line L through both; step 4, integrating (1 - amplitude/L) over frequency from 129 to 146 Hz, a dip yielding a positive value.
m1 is -0.5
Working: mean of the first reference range 53.9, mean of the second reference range 68.1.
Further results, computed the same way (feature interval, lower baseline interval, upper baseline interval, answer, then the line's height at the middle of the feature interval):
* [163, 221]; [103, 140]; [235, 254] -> -4.7 Hz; 61.3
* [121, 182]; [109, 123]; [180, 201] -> -1.9 Hz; 62.3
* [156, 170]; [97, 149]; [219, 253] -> -1.7 Hz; 59.6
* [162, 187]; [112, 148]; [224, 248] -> -3.2 Hz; 60.5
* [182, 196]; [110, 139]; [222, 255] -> -1.8 Hz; 61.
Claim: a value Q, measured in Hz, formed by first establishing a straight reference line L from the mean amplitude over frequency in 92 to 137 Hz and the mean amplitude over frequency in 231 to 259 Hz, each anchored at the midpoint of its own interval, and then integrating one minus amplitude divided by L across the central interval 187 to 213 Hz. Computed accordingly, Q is -1.94 Hz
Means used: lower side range 55.6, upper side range 64.1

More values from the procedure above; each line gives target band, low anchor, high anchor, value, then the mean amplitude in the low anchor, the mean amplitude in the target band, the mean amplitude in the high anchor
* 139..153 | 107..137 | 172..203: -0.1 Hz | 57.4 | 62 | 69.2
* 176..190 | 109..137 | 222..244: -2.3 Hz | 57.5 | 70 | 62.3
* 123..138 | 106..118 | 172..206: -0.2 Hz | 55.3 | 59.2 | 68.7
